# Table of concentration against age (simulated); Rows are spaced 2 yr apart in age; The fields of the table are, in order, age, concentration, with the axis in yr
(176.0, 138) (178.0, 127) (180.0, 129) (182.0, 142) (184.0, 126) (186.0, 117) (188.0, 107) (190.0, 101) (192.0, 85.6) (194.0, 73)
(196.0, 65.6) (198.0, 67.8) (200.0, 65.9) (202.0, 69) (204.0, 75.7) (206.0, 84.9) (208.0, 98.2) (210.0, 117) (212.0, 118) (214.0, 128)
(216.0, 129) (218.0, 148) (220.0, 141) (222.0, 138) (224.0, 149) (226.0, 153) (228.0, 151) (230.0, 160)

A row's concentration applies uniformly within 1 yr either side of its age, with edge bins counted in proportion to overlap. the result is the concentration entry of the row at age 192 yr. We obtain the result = 85.6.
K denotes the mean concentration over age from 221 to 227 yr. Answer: 147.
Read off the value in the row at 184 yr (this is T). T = 126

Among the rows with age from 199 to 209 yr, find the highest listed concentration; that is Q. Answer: 98.2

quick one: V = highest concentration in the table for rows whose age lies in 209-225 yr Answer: 149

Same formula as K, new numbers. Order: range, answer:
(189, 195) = 86.5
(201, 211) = 89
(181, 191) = 119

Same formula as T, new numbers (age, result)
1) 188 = 107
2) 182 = 142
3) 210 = 117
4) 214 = 128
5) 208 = 98.2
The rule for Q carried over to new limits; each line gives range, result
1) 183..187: 126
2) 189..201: 101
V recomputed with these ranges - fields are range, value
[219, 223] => 141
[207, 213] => 118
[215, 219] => 148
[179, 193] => 142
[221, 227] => 153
